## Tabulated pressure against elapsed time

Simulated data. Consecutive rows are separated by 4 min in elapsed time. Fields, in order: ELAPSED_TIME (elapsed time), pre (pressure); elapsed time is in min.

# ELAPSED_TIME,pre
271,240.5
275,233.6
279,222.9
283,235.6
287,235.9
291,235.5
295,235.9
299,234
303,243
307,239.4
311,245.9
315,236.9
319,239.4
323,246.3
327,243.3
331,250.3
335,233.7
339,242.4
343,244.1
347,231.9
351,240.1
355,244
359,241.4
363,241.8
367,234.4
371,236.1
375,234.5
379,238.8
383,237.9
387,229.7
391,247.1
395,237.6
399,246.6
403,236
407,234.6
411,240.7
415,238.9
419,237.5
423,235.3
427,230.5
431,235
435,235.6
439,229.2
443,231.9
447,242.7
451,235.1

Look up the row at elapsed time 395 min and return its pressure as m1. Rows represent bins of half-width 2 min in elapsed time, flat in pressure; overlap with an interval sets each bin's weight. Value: 237.6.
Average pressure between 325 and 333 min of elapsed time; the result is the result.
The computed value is 247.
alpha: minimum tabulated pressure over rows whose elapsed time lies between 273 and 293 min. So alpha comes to 222.9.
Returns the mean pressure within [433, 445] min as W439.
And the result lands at 232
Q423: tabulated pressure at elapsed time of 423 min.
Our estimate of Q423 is 235.3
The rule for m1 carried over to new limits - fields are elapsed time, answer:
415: 238.9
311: 245.9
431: 235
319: 239.4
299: 234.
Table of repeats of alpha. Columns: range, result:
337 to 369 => 231.9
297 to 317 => 234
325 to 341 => 233.7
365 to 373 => 234.4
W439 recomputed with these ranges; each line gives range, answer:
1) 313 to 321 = 238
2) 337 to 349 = 239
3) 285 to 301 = 235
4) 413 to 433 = 235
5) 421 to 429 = 233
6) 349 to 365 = 242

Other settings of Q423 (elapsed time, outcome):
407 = 234.6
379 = 238.8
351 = 240.1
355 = 244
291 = 235.5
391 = 247.1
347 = 231.9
